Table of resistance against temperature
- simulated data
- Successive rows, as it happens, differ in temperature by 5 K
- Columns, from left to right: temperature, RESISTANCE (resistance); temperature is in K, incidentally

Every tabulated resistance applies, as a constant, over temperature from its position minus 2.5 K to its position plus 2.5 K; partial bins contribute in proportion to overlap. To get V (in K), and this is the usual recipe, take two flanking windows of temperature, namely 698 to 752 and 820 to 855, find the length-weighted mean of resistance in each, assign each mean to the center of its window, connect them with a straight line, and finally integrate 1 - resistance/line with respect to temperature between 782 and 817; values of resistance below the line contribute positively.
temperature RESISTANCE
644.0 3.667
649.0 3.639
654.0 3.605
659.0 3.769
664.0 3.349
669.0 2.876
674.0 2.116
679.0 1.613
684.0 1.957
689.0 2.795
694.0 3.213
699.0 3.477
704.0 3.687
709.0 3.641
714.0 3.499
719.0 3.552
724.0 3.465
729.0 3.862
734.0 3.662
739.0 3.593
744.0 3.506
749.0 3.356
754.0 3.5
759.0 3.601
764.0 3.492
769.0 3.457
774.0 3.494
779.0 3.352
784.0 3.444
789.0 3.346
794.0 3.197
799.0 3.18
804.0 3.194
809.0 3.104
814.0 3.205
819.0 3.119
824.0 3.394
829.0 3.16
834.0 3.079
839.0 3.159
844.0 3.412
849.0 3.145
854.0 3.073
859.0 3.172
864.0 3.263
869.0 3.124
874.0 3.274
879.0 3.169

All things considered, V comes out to 1.0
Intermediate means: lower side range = 3.57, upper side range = 3.21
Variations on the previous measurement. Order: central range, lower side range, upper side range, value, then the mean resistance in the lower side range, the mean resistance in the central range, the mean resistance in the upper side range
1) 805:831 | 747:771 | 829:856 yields 0.54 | 3.48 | 3.2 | 3.17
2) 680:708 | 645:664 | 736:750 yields 4.61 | 3.63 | 2.98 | 3.51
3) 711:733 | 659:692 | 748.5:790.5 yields -4.35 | 2.56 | 3.6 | 3.46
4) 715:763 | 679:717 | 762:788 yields -4.26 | 3.08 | 3.56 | 3.44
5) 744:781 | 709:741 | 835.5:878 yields 0.24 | 3.61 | 3.47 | 3.2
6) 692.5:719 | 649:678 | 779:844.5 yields -3.18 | 3.11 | 3.52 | 3.23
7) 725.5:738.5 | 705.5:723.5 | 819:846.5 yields -0.75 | 3.56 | 3.71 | 3.23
